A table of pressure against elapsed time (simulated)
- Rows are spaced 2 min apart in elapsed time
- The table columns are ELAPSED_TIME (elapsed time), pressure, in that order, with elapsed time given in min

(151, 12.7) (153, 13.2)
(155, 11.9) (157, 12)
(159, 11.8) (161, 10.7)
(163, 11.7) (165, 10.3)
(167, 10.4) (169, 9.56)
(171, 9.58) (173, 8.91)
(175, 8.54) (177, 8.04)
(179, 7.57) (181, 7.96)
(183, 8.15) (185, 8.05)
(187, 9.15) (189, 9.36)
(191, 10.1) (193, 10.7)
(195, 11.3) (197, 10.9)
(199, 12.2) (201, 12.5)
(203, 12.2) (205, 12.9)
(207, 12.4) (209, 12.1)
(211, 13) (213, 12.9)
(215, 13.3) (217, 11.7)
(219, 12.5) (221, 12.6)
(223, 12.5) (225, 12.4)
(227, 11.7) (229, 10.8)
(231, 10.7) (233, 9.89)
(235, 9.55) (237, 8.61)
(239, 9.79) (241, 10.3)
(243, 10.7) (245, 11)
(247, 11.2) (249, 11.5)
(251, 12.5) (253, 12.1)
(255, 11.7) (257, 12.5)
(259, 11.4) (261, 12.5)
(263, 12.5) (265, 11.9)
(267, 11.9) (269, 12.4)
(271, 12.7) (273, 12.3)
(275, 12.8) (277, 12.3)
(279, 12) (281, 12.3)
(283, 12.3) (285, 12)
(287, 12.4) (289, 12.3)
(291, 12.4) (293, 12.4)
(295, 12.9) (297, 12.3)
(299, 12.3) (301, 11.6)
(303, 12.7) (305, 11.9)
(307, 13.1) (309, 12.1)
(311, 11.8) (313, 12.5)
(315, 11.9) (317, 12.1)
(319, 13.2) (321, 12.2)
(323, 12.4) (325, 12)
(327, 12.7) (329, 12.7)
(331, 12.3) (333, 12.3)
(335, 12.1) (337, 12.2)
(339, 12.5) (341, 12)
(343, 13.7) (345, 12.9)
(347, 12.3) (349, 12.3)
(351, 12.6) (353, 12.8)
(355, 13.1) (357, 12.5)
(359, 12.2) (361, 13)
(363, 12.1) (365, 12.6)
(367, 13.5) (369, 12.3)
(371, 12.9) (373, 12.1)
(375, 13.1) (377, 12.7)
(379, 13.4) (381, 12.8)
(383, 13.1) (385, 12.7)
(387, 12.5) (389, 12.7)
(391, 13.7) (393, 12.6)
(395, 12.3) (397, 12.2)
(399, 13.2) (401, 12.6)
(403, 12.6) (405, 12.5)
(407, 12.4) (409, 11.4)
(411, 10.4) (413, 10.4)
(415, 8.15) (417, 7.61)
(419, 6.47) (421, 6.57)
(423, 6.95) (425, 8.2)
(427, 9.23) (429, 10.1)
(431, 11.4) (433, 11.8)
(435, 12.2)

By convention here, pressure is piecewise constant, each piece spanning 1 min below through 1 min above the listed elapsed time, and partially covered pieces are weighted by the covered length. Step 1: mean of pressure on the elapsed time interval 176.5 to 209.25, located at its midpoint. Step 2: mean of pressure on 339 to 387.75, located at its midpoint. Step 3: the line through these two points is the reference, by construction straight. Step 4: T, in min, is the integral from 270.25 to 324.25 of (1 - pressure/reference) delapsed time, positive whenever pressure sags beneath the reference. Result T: -2.5 min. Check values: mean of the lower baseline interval 10.3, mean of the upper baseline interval 12.7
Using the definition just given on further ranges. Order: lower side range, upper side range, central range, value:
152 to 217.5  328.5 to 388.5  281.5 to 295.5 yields -0.6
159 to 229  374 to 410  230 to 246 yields 1.7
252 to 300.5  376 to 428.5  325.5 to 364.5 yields -3.0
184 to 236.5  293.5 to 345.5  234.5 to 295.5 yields 0.6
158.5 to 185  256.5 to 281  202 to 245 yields -2.6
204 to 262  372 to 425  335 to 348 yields -1.3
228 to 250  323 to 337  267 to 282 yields -1.7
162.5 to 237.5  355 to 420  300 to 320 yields -1.4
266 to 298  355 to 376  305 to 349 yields 0.4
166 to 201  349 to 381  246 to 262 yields -1.7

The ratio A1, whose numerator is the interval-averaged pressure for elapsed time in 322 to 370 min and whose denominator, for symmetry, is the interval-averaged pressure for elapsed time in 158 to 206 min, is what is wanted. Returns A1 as 1.2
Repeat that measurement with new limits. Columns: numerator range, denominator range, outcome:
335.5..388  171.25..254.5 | 1.17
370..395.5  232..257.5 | 1.18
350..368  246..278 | 1.05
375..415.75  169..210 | 1.21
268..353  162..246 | 1.16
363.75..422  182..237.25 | 1.05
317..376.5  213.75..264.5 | 1.10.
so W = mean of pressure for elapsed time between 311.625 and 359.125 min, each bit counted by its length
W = 12.5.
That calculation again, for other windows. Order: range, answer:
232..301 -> 11.8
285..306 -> 12.3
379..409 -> 12.7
